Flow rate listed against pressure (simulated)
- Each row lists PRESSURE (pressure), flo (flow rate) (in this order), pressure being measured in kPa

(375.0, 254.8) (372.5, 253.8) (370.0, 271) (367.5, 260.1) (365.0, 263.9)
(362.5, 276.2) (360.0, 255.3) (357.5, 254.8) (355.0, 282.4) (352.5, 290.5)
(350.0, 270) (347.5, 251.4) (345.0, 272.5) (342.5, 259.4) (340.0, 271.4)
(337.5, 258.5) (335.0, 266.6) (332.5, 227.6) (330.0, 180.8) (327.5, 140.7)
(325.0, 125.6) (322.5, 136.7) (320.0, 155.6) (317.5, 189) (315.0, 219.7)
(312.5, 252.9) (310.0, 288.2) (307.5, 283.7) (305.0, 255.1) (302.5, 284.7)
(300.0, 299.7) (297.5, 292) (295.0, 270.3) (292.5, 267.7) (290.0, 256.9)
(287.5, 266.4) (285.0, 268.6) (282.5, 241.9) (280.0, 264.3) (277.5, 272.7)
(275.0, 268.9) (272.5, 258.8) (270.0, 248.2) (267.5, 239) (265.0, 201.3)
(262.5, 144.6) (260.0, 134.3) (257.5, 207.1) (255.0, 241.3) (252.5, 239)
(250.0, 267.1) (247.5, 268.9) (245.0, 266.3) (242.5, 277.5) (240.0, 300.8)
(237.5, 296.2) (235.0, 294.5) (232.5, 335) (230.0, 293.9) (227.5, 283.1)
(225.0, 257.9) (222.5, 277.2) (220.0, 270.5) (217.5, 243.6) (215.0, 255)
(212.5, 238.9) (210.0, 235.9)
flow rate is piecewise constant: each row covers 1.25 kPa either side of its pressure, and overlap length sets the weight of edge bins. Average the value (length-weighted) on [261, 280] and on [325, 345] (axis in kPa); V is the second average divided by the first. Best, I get 0.96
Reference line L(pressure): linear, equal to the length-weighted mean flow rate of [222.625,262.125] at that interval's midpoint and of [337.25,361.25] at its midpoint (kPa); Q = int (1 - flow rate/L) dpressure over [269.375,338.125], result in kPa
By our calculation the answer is 6.27 kPa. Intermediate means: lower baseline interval 262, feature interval 241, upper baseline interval 267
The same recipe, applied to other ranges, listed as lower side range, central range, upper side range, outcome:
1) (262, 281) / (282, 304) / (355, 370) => -2.4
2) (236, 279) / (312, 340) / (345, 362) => 6.8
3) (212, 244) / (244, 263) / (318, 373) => 3.3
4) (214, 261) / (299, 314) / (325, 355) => -1.6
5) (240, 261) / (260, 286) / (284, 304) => 2.5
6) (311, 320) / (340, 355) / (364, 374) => -1.7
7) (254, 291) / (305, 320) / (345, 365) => 0.6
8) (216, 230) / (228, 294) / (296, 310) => 4.9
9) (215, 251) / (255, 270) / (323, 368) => 4.2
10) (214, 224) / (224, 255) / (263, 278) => -3.2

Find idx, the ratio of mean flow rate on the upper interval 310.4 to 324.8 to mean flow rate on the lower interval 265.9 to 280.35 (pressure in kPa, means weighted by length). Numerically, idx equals 0.7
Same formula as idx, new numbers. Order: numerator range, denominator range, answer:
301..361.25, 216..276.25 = 0.93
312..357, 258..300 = 0.92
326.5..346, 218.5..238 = 0.82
